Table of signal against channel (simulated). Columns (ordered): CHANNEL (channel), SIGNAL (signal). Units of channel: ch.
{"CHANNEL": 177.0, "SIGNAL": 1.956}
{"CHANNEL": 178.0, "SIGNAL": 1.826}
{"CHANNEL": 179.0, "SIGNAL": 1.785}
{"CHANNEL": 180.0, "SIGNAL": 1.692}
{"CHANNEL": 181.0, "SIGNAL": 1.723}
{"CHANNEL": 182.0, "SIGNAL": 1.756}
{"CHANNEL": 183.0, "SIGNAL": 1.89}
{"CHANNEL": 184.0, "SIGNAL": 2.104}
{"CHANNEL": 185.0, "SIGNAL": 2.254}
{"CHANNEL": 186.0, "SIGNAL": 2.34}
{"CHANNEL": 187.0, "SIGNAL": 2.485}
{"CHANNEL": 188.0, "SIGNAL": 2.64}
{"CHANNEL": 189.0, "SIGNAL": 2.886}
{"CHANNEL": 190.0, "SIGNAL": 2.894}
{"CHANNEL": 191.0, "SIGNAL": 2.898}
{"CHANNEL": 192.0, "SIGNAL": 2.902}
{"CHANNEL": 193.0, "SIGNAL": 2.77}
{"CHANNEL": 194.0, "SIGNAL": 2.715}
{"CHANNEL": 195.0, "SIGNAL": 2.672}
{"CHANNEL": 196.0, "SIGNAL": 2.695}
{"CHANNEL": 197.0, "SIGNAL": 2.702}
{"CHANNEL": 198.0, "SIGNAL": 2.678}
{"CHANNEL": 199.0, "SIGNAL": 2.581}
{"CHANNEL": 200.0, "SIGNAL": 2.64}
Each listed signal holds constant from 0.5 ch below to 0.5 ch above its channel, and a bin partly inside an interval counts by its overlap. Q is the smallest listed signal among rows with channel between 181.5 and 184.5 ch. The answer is 1.756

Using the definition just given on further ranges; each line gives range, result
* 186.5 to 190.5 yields 2.485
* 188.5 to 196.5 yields 2.672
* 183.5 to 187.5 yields 2.104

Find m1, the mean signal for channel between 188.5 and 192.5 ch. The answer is 2.9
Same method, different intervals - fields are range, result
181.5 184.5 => 1.92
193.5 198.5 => 2.69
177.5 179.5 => 1.81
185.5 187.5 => 2.41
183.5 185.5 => 2.18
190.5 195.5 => 2.79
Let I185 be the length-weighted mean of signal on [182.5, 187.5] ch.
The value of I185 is 2.21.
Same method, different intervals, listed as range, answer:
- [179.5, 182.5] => 1.72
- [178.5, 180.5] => 1.74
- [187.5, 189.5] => 2.76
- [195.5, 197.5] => 2.7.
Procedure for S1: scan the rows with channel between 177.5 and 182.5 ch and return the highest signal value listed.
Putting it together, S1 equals 1.826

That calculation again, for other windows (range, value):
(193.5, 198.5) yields 2.715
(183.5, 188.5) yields 2.64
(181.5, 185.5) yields 2.254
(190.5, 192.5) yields 2.902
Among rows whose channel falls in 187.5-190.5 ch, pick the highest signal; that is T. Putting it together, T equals 2.894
